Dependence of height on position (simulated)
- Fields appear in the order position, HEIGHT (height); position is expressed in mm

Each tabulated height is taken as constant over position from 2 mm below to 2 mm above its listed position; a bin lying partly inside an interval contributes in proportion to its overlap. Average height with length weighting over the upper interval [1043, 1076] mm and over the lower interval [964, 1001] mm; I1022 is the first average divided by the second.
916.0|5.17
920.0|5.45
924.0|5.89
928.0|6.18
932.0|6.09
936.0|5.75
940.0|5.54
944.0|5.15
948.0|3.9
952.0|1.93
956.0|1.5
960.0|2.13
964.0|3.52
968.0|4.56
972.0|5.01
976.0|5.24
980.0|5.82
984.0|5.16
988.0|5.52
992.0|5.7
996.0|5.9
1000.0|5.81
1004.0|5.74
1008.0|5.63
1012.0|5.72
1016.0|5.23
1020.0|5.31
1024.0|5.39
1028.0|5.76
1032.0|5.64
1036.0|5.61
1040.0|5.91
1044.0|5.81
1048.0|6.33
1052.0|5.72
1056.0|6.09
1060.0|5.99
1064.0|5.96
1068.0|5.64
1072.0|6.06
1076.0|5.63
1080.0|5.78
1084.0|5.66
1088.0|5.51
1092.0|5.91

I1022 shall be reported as 1.12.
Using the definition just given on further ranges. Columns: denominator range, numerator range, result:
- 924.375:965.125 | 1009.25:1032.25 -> 1.29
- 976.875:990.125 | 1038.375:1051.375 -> 1.09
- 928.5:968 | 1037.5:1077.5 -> 1.46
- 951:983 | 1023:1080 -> 1.53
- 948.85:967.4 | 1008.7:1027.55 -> 2.14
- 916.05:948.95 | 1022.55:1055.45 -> 1.05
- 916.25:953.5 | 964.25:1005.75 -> 1.04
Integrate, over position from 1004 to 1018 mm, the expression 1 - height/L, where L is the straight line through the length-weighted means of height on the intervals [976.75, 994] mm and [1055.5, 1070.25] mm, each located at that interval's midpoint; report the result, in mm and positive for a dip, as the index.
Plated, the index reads 0.2 mm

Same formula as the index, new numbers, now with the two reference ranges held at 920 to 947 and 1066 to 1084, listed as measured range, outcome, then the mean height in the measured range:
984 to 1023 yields 0.9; 5.59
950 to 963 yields 8.5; 1.98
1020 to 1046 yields 0.4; 5.66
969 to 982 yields 0.9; 5.3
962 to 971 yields 2.4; 4.15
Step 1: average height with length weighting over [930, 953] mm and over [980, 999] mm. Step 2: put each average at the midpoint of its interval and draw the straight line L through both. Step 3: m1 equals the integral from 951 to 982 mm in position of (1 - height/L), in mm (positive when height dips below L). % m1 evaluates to 8.93 mm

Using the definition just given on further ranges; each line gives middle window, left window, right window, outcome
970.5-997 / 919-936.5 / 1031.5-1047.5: 1.74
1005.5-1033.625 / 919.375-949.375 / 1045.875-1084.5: 1.17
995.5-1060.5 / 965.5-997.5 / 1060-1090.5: -2.18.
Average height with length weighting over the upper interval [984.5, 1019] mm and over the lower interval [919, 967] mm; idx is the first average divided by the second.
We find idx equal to 1.28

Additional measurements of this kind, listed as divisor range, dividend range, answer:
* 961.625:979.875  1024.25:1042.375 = 1.22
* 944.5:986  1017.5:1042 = 1.43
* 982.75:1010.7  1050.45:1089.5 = 1.03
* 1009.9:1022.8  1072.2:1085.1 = 1.06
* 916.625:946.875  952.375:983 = 0.69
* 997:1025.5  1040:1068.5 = 1.07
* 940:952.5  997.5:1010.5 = 1.38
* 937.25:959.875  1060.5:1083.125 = 1.64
